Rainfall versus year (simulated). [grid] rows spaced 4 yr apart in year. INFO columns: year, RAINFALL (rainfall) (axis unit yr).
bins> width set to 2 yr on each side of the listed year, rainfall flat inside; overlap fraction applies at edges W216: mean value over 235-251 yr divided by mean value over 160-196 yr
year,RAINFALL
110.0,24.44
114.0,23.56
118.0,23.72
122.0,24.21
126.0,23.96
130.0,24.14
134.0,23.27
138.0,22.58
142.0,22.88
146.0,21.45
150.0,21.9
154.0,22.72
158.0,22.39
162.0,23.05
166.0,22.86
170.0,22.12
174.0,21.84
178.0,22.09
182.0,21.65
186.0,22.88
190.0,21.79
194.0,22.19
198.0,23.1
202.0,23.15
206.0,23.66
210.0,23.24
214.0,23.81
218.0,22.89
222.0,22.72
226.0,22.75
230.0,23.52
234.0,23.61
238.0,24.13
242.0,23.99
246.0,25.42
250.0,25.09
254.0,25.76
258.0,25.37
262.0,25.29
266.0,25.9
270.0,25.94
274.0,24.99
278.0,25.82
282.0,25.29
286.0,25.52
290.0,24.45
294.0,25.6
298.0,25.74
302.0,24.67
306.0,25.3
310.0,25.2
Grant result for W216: 1.1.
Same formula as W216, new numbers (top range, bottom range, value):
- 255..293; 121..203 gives 1.12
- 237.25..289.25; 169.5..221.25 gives 1.12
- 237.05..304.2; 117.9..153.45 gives 1.09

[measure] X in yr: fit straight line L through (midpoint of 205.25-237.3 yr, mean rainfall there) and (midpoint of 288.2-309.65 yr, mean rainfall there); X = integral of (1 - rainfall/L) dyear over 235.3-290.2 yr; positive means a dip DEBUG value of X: -2.09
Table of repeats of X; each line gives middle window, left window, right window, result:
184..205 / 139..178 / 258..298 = 0.6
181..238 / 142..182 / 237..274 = 1.9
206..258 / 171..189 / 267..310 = -0.7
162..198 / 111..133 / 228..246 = 2.5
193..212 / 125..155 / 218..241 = 0.1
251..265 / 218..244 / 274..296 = -0.6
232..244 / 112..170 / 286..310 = 0.2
